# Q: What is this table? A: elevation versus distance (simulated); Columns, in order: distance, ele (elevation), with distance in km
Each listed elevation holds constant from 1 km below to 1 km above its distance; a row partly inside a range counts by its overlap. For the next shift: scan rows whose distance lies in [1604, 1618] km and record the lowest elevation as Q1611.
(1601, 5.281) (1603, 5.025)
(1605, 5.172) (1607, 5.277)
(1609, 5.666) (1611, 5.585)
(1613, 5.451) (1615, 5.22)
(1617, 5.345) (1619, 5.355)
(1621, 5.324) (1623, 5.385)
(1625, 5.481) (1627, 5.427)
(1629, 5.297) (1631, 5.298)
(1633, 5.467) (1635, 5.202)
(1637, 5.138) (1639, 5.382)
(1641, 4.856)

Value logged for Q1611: 5.172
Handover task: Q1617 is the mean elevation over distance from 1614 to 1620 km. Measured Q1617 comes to 5.31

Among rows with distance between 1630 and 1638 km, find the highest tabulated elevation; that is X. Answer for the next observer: 5.467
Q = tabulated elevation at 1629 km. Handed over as 5.297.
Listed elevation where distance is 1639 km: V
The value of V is 5.382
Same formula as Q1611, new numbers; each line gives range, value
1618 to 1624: 5.324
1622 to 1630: 5.297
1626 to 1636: 5.202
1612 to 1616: 5.22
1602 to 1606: 5.025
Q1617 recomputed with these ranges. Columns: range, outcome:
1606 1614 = 5.49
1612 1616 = 5.34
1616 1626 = 5.38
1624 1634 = 5.39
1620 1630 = 5.38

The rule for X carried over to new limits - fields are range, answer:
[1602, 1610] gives 5.666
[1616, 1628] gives 5.481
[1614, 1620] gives 5.355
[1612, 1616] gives 5.451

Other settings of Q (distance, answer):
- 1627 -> 5.427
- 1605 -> 5.172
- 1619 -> 5.355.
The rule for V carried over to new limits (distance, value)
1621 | 5.324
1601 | 5.281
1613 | 5.451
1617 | 5.345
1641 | 4.856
